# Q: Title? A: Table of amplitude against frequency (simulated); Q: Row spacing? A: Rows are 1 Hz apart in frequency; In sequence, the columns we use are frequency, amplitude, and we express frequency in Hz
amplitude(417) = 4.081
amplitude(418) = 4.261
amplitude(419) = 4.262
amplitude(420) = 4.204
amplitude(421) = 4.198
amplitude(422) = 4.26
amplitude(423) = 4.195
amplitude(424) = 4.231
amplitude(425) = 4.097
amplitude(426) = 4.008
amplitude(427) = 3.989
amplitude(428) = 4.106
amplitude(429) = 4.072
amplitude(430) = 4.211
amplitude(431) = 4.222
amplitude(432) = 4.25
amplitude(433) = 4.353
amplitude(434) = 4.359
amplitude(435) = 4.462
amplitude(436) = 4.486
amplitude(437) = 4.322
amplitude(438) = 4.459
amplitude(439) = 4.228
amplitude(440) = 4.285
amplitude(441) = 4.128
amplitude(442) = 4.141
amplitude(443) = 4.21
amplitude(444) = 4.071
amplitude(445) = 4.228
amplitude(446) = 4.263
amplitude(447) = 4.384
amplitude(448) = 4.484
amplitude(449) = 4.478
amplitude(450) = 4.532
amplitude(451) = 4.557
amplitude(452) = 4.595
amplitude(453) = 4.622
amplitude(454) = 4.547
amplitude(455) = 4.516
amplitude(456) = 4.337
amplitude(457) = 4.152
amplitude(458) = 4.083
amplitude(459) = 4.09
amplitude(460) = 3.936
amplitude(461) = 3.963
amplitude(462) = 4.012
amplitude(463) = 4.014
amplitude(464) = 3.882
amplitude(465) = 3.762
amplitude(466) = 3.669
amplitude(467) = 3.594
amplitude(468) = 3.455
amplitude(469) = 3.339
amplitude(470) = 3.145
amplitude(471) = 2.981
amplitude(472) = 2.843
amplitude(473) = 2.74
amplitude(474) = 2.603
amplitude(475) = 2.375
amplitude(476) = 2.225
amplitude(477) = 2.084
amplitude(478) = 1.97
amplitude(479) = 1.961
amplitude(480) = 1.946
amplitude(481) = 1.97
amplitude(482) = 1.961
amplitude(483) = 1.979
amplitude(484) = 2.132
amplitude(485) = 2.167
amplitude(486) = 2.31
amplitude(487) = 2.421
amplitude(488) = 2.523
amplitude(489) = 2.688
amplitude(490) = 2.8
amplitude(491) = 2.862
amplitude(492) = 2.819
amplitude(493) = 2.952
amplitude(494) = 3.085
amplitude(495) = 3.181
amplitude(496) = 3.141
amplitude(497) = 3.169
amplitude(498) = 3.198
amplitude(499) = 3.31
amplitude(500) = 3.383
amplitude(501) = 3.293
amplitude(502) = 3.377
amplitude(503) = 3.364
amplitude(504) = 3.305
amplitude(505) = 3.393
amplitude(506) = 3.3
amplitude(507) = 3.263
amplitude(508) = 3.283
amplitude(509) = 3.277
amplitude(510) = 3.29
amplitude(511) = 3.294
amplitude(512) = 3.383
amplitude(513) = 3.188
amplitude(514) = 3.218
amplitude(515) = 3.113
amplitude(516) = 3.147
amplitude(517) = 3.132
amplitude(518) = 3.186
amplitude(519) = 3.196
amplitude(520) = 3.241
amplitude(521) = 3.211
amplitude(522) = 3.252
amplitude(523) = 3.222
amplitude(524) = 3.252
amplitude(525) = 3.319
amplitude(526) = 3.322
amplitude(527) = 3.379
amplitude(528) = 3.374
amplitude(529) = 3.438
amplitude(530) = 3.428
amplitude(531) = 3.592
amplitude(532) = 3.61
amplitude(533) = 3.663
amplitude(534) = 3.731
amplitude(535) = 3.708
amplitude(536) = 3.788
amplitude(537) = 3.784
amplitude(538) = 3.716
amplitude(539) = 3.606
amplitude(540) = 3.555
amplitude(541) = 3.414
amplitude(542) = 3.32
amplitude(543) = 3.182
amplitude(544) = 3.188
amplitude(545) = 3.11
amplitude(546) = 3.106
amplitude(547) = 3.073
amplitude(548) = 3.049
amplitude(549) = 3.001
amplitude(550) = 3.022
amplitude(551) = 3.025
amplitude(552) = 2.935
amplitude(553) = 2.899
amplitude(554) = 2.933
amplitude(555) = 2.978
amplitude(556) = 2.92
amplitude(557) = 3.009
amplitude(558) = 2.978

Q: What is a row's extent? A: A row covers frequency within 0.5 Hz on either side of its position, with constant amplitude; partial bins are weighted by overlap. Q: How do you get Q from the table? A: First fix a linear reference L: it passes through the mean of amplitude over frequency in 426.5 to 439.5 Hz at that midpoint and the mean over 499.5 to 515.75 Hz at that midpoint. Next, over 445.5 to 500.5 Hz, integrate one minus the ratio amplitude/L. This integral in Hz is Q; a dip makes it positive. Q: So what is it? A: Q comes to 7.3 Hz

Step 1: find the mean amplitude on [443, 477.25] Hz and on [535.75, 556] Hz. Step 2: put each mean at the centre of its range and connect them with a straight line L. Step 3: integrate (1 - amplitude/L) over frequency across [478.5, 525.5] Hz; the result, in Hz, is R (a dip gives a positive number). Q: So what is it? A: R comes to 7.2 Hz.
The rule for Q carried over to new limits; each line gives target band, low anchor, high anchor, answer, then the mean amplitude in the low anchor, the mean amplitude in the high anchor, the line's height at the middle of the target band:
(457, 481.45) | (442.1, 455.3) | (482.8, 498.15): 3.3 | 4.41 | 2.72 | 3.58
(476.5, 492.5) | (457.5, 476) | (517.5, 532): 5.2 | 3.44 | 3.33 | 3.4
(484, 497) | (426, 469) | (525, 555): 3.6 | 4.19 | 3.34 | 3.79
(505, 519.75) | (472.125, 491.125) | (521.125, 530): -1.1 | 2.3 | 3.32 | 3.01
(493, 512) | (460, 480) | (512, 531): -0.4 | 3.08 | 3.27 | 3.2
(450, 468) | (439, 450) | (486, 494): -1.6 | 4.28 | 2.72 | 3.78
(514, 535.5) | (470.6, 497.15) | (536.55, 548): -1.8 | 2.5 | 3.35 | 3.1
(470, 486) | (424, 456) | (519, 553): 6.7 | 4.31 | 3.34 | 3.93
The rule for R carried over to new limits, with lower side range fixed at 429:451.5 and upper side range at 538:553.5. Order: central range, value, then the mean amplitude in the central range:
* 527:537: -0.8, 3.59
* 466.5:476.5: 2.6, 2.93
